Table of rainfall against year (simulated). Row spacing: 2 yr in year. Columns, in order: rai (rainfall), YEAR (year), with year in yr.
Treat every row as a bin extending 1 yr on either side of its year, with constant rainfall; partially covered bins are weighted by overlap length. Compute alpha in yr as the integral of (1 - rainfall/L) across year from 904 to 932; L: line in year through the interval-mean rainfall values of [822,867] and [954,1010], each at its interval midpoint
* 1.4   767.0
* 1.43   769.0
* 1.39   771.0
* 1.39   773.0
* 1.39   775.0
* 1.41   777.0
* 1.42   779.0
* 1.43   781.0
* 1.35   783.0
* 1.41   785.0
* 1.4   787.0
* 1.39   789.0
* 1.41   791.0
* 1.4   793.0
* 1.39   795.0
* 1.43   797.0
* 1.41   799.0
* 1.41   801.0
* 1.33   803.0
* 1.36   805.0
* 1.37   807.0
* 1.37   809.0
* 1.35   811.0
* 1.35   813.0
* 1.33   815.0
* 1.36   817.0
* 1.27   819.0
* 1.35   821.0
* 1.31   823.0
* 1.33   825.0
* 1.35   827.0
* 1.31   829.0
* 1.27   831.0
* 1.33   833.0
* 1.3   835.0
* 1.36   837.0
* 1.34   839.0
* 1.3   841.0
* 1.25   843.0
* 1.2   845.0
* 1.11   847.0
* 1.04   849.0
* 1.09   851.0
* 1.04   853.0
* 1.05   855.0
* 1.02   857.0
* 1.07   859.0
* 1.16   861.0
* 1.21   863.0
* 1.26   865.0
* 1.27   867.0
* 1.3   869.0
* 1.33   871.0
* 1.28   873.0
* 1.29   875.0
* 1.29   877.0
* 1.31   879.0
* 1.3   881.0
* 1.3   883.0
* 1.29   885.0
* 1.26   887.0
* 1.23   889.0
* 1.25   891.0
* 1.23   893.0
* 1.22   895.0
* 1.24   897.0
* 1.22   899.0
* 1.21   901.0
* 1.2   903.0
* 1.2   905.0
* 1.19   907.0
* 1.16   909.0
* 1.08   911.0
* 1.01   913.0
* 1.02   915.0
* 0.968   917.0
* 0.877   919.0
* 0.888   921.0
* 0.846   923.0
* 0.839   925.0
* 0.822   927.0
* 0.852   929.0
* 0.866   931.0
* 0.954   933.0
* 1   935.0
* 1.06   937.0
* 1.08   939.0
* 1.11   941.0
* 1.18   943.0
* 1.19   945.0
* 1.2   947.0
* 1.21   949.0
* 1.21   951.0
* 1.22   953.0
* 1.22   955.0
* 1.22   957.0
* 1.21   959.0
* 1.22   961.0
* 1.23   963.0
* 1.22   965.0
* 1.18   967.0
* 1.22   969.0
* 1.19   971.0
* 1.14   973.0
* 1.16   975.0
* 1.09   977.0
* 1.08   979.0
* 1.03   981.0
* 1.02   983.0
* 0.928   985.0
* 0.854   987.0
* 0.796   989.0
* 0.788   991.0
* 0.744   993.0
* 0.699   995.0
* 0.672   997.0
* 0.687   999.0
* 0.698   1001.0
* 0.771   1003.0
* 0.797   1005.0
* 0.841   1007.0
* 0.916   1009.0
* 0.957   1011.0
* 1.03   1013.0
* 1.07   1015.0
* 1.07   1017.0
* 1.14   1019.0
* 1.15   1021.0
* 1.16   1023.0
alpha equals 3.1 yr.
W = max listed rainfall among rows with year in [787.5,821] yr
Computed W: 1.43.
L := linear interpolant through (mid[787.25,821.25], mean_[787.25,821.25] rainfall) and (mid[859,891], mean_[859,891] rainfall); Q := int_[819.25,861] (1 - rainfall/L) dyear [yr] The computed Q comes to 3.1 yr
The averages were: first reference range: 1.37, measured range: 1.22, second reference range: 1.27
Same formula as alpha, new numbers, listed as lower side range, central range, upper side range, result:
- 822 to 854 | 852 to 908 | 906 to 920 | -4.58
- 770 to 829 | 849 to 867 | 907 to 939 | 0.91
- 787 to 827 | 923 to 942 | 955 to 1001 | 2.72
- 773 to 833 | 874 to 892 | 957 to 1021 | -1.13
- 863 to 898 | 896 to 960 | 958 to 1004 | 2.95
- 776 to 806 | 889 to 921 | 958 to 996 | 1.28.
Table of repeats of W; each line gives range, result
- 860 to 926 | 1.33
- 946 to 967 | 1.23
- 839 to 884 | 1.34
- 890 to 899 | 1.25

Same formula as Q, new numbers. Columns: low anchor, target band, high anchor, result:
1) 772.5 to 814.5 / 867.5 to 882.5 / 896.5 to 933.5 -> -2.1 yr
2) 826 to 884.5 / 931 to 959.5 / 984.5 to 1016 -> -4.6 yr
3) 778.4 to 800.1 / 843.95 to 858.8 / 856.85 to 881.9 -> 2.3 yr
